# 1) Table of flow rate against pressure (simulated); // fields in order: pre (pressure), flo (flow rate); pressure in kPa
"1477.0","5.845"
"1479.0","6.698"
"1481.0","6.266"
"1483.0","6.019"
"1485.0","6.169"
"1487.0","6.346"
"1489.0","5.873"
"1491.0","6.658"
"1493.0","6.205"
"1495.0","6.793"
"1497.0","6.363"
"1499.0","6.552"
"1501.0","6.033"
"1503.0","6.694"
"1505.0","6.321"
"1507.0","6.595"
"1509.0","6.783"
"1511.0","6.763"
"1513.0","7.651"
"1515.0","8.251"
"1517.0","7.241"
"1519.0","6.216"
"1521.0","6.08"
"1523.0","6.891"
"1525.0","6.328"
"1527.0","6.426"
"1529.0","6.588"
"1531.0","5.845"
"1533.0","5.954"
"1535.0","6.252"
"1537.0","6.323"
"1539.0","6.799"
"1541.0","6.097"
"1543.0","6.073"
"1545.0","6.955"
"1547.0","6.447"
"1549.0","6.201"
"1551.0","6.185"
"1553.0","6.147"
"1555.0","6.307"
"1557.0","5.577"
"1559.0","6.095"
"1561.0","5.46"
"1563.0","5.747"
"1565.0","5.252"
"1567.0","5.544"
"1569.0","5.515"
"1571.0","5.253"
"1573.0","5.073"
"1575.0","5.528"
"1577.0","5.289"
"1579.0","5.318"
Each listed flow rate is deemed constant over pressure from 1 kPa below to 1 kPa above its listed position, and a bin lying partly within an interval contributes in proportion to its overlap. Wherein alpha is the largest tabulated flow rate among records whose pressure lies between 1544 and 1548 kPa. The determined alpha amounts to 6.955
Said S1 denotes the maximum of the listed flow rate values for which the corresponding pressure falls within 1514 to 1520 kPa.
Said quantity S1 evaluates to 8.251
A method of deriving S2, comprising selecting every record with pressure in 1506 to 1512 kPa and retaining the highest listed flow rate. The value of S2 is 6.783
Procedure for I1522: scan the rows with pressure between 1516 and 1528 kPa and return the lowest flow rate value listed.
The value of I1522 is 6.08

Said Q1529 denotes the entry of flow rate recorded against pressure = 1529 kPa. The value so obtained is 6.588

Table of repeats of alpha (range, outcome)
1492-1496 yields 6.793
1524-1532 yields 6.588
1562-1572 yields 5.747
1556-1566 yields 6.095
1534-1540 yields 6.799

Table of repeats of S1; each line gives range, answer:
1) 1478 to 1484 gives 6.698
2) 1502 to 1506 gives 6.694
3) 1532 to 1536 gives 6.252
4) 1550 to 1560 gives 6.307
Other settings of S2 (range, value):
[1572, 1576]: 5.528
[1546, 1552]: 6.447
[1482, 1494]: 6.658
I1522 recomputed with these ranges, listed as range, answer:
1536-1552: 6.073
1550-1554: 6.147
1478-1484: 6.019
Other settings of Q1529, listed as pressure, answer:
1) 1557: 5.577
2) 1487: 6.346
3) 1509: 6.783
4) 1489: 5.873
